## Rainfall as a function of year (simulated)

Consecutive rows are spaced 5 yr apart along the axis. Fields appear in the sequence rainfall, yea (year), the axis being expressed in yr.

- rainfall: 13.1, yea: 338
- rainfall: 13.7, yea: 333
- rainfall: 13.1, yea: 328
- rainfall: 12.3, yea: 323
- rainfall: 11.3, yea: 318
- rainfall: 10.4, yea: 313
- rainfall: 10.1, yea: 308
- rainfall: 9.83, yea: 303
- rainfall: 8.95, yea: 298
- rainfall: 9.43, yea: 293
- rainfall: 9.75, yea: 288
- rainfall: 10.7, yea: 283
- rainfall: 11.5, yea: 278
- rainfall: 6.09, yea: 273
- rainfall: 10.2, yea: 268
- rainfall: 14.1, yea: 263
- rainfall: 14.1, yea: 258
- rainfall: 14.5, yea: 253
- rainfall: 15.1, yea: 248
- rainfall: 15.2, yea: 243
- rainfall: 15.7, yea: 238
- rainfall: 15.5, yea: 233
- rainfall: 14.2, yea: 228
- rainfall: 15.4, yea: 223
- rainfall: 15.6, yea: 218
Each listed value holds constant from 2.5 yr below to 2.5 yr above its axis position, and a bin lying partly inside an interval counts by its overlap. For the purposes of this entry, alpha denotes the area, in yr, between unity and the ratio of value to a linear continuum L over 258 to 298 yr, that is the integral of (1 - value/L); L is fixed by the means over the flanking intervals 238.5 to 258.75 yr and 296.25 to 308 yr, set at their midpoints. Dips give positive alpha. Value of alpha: 5.2 yr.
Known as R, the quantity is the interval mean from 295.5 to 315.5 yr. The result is 9.82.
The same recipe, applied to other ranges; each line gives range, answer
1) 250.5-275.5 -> 11.8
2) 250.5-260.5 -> 14.3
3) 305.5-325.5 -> 11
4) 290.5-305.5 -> 9.4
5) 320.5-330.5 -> 12.7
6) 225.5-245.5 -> 15.2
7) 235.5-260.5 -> 14.9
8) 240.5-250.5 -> 15.2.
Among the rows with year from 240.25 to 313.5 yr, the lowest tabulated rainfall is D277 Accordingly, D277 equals 6.09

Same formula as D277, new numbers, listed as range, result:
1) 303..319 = 9.83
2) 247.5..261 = 14.1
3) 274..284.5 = 10.7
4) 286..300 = 8.95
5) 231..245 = 15.2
